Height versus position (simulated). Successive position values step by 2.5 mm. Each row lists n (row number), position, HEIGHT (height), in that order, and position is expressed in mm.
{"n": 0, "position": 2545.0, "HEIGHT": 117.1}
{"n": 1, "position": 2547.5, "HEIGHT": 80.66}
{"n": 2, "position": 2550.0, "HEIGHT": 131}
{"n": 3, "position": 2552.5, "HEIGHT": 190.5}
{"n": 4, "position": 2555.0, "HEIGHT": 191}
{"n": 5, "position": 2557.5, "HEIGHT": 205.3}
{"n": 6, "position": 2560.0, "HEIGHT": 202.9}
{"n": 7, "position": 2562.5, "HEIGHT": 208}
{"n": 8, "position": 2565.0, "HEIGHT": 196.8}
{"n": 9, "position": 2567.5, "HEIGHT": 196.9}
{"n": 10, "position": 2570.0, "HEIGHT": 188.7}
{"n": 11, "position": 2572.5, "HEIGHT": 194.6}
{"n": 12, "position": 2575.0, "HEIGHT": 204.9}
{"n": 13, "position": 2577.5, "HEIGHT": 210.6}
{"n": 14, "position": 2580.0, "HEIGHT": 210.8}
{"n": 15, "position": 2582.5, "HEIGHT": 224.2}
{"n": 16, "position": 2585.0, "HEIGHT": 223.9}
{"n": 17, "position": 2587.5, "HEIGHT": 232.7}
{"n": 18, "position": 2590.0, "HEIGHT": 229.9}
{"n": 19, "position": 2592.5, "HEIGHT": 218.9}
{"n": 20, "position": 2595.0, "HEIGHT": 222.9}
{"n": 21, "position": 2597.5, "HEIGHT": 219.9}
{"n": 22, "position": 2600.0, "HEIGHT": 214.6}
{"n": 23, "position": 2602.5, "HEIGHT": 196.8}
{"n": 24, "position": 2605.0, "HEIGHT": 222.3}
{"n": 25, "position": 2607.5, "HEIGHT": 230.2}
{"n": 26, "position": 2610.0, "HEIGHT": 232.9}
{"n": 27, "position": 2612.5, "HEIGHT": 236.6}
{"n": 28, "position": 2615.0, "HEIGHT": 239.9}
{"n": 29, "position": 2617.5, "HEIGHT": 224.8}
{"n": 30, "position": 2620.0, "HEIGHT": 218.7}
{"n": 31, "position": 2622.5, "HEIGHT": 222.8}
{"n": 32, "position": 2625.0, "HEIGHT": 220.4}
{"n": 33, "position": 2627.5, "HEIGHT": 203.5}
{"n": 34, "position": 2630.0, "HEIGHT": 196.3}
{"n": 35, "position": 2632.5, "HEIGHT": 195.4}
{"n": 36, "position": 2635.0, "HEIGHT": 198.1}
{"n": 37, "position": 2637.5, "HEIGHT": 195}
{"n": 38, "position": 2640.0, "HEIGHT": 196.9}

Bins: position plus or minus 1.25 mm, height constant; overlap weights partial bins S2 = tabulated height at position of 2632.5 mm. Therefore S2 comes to 195.4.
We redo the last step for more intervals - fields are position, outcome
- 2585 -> 223.9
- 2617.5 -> 224.8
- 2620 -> 218.7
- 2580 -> 210.8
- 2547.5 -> 80.66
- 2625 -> 220.4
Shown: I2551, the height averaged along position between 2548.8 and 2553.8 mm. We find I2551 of 161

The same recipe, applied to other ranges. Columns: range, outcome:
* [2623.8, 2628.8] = 212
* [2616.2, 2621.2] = 222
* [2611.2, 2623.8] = 229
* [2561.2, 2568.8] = 201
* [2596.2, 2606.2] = 213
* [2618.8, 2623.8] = 221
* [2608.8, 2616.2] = 236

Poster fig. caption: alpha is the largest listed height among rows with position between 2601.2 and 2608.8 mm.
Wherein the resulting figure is 230.2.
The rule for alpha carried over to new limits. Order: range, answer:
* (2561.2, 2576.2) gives 208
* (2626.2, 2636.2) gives 203.5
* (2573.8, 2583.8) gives 224.2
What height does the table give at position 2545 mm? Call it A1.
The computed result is 117.1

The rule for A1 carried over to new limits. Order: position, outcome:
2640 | 196.9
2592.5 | 218.9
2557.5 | 205.3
